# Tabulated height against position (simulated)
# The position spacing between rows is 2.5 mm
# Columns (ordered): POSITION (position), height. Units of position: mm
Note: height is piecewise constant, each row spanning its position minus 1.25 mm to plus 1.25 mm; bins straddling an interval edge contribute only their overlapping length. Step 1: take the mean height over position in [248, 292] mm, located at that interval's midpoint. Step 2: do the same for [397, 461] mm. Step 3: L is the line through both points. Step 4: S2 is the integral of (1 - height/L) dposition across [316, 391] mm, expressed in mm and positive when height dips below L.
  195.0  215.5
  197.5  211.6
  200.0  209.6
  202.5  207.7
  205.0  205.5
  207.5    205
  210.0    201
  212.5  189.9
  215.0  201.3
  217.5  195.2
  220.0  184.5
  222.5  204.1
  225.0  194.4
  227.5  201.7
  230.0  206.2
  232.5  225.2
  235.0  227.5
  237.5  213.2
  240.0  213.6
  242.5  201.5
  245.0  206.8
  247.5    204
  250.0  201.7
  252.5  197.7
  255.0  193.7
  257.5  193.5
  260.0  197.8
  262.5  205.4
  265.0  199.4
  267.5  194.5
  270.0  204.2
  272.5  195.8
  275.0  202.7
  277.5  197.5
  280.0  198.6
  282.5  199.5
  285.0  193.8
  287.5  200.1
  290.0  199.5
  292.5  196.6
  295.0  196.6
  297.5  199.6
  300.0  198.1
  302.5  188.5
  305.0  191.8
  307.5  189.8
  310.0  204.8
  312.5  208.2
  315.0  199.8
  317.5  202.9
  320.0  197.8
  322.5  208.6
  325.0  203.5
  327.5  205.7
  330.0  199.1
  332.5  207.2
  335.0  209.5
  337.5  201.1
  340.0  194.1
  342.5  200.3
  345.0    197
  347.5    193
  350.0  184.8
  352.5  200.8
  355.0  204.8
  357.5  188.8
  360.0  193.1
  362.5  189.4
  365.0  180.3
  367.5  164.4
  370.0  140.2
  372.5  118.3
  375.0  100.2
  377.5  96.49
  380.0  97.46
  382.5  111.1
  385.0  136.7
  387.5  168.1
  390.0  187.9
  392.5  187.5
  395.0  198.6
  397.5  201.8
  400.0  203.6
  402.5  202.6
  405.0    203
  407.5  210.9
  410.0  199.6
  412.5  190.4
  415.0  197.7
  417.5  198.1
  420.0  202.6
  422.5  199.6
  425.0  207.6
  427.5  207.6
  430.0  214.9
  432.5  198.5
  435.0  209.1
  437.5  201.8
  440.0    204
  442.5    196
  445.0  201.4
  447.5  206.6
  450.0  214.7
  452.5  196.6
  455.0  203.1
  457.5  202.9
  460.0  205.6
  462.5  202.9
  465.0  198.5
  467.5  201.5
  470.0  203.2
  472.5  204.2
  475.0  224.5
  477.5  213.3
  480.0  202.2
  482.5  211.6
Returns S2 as 9.2 mm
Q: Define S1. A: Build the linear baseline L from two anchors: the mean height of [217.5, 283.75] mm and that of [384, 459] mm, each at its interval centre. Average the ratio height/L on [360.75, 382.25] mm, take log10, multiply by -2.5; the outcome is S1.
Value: 0.417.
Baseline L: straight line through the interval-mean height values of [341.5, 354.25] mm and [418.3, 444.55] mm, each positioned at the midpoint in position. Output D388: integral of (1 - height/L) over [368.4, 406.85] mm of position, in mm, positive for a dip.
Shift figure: 8.1 mm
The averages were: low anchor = 195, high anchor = 204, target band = 158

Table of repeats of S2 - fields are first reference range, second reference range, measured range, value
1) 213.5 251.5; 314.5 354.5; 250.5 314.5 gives 1.5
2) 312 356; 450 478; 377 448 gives 5.3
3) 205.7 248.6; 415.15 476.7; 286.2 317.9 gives 1.0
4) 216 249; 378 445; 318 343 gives -0.8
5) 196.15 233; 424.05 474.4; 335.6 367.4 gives 1.6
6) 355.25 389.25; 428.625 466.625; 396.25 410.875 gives -2.8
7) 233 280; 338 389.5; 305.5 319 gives -1.3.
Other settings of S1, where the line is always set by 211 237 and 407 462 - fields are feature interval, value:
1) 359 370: 0.15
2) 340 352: 0.05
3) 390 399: 0.04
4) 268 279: 0.02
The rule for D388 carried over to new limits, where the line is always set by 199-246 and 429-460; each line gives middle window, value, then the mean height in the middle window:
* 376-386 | 4.6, 110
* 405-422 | 0.3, 200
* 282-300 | 0.6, 198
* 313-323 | 0.1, 202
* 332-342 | 0.1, 202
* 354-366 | 0.8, 191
